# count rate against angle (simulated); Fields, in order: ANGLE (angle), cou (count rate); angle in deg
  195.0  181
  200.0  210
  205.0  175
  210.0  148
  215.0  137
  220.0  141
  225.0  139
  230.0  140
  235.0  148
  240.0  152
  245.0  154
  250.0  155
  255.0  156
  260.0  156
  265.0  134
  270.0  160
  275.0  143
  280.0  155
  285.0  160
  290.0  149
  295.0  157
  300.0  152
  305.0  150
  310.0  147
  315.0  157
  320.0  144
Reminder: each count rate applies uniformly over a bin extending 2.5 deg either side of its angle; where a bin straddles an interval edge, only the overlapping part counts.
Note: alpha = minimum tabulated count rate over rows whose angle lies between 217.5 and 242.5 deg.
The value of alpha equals 139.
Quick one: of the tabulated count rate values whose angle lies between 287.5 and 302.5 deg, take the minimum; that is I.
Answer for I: 149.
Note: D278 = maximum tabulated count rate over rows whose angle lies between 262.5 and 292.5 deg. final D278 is 160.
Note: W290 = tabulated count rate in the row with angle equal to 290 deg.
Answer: 149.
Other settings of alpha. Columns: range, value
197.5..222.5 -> 137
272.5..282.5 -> 143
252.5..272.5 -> 134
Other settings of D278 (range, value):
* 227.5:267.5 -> 156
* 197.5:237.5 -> 210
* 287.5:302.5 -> 157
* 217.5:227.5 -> 141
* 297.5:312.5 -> 152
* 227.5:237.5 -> 148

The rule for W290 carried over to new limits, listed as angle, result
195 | 181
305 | 150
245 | 154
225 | 139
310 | 147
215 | 137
